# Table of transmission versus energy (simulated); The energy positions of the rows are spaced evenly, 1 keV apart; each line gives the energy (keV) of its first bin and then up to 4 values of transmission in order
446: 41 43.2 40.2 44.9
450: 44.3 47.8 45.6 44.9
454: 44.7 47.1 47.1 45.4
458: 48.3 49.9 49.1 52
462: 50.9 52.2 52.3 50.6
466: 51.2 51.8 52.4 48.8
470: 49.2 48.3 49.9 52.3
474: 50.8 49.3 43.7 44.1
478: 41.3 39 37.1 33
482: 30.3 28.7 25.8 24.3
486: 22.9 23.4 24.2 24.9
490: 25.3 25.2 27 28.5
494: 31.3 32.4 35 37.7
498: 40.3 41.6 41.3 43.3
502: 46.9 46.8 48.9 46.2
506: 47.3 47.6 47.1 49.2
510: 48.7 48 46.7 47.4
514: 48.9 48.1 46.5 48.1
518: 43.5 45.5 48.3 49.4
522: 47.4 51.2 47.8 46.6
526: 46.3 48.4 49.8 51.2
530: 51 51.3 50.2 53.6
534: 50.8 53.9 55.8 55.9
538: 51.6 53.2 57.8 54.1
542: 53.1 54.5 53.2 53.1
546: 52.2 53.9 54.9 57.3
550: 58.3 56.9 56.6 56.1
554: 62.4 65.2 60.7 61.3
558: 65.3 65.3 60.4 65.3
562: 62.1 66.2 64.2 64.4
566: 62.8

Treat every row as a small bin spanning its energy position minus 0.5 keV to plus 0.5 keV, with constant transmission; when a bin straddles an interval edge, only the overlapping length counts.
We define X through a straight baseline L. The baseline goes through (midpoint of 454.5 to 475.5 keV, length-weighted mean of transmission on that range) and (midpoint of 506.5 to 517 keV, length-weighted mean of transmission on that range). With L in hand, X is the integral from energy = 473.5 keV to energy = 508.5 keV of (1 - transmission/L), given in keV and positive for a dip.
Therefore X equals 8.7 keV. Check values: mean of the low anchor 49.9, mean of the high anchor 47.8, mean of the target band 36.6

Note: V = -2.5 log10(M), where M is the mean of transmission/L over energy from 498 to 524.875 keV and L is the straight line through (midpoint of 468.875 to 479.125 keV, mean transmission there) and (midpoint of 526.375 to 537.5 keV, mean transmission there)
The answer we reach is 0.076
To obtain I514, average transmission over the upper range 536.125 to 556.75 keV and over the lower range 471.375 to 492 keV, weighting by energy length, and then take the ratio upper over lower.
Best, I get 1.62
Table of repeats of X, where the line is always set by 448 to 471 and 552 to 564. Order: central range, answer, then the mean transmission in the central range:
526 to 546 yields 2.30 keV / 52.6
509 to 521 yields 1.91 keV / 47.4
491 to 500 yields 3.28 keV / 34.1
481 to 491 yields 5.04 keV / 25.9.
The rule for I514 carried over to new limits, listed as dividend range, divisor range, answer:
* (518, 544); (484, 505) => 1.52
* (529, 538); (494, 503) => 1.33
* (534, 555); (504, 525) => 1.16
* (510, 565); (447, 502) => 1.31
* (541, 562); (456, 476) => 1.17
